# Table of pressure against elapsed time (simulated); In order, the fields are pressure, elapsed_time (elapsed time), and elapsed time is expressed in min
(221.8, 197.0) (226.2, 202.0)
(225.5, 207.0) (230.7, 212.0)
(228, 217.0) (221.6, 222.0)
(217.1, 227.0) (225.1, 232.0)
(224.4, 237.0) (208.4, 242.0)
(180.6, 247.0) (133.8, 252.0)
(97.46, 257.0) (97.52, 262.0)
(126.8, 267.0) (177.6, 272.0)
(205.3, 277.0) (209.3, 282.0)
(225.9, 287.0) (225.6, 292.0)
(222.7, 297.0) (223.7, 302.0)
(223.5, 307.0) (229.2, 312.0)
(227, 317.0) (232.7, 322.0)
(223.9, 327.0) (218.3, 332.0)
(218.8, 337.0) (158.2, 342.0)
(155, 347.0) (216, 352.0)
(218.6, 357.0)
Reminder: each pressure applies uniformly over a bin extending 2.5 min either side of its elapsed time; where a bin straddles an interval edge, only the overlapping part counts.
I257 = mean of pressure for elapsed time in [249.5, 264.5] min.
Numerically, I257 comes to 110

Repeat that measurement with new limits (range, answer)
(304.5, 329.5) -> 227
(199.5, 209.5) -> 226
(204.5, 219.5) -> 228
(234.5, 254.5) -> 187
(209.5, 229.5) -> 224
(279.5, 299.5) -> 221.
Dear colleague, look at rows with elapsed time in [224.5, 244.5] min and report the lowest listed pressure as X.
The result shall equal 208.4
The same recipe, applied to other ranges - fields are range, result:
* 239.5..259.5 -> 97.46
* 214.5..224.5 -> 221.6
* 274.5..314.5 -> 205.3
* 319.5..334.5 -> 218.3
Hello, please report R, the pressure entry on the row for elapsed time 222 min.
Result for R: 221.6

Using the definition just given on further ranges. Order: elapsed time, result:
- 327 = 223.9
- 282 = 209.3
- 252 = 133.8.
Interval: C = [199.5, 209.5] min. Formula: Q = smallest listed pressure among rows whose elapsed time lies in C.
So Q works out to 225.5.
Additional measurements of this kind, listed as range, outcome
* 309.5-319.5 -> 227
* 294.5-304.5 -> 222.7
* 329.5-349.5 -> 155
